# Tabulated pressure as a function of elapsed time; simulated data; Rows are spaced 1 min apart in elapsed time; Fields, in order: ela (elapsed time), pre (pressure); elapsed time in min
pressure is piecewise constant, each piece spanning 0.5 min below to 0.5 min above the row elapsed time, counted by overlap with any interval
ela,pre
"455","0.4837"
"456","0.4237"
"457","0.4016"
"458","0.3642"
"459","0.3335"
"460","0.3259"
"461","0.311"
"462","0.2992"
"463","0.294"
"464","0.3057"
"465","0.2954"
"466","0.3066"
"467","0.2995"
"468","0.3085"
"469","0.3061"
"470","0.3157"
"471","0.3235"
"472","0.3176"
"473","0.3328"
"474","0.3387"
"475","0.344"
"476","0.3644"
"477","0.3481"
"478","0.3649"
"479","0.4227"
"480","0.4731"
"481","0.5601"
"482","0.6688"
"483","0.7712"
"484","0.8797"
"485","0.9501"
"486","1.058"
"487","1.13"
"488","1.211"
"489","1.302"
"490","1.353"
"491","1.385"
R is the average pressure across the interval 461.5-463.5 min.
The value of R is 0.297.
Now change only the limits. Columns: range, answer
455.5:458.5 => 0.397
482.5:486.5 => 0.915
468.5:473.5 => 0.319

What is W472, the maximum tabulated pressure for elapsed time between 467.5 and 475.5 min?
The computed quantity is 0.344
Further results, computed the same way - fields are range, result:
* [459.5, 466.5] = 0.3259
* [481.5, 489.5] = 1.302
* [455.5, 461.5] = 0.4237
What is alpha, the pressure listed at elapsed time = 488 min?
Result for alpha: 1.211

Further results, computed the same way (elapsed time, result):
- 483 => 0.7712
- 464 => 0.3057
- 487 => 1.13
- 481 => 0.5601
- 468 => 0.3085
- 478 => 0.3649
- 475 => 0.344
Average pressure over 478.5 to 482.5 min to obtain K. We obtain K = 0.531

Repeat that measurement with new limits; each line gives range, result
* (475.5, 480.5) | 0.395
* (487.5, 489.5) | 1.26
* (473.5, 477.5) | 0.349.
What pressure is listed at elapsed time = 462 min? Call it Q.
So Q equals 0.2992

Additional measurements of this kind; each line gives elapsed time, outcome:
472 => 0.3176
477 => 0.3481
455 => 0.4837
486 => 1.058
